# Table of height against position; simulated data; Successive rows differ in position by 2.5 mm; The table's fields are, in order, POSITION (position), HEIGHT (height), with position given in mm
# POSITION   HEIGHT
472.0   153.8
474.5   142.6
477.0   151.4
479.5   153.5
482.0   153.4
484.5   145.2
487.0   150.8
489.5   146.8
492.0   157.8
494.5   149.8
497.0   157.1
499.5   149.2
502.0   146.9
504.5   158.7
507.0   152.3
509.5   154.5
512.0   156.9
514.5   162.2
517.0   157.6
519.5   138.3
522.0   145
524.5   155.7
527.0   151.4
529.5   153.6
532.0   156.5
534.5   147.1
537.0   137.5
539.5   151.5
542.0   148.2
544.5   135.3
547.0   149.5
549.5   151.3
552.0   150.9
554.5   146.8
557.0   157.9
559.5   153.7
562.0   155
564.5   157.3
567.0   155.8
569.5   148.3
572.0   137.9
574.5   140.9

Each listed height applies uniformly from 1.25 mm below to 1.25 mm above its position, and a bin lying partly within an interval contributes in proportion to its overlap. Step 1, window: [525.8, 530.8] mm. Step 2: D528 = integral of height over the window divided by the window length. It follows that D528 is 153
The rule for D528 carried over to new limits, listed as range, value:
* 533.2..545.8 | 144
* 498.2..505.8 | 152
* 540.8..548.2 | 144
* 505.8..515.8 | 157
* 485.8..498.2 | 152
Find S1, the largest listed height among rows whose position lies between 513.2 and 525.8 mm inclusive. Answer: 162.2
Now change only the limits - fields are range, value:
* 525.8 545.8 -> 156.5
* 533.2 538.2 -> 147.1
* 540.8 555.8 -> 151.3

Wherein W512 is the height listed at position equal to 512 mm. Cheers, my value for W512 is 156.9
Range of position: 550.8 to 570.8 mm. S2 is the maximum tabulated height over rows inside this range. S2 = 157.9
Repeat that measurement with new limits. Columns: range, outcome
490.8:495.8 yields 157.8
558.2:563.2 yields 155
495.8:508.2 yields 158.7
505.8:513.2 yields 156.9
